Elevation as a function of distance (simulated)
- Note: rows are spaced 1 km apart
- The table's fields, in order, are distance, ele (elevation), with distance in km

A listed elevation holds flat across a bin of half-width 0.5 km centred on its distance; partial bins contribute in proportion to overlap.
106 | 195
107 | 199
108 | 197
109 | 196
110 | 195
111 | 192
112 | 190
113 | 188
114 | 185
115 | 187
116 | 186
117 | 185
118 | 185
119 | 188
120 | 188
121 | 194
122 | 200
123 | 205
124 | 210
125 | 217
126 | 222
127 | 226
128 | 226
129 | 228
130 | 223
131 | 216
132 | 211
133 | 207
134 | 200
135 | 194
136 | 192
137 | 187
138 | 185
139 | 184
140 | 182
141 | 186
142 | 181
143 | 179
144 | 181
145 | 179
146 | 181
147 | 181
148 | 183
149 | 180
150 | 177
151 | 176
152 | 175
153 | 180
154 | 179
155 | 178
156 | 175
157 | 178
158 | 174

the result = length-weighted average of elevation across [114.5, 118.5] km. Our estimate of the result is 186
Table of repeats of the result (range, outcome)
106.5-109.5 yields 197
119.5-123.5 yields 197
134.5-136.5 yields 193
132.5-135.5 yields 200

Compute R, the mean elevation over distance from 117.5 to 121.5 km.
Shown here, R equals 189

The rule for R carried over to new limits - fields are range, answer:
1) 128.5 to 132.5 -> 220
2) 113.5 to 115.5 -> 186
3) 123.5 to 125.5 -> 214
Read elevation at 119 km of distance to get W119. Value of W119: 188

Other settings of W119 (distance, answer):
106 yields 195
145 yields 179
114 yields 185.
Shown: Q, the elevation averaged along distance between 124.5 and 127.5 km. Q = 222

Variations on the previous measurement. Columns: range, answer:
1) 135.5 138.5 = 188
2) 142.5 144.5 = 180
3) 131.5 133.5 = 209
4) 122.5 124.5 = 208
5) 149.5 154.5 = 177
